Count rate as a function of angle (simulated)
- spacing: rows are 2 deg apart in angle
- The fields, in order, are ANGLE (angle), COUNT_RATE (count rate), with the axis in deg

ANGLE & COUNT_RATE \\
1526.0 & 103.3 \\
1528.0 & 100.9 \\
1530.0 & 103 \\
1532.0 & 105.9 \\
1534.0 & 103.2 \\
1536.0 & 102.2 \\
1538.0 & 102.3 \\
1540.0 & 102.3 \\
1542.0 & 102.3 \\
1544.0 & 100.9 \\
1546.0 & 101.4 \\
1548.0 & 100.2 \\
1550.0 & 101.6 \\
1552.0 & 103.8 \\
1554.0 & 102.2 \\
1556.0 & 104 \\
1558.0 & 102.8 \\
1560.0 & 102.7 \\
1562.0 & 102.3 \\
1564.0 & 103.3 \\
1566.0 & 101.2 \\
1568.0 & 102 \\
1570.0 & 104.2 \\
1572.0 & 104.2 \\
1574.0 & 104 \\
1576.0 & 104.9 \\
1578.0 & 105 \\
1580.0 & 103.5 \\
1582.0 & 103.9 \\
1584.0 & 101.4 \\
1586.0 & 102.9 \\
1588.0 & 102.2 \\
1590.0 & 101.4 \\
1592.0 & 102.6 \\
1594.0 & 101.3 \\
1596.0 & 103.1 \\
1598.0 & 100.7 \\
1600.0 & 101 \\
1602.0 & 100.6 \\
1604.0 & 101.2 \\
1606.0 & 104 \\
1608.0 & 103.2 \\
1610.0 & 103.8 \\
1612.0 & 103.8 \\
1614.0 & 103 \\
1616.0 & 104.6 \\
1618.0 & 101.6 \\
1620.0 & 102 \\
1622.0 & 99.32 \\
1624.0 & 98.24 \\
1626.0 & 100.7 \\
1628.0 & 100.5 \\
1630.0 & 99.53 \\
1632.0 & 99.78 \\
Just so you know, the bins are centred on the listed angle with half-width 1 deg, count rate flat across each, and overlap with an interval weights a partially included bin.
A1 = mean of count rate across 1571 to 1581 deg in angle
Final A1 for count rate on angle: 104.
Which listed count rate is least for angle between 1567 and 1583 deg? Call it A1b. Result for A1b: 102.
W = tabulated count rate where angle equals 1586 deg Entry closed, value 102.9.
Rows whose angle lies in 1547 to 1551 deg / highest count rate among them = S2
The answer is 101.6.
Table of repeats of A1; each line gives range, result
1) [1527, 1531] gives 102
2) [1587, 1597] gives 102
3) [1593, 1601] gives 102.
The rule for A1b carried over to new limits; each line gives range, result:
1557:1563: 102.3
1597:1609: 100.6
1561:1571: 101.2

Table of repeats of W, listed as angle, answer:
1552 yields 103.8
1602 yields 100.6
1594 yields 101.3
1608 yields 103.2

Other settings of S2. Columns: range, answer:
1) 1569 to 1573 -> 104.2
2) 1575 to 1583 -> 105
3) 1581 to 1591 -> 103.9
